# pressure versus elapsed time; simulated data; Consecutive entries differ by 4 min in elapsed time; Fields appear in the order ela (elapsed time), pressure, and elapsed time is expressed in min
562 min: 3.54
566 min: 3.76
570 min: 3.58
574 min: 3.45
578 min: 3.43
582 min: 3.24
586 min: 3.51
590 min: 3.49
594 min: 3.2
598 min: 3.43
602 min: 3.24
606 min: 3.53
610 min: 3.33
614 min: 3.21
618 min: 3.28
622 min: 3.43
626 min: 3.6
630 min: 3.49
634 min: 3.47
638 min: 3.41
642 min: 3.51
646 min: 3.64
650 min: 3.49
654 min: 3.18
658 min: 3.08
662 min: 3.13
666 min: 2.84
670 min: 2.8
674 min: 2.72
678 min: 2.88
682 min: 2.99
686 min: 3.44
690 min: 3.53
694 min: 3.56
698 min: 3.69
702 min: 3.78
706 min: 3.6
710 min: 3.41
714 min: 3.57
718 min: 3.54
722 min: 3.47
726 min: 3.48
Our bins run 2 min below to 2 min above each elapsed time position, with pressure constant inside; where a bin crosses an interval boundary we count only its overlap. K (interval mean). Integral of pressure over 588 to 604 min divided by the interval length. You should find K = 3.34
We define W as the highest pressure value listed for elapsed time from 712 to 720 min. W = 3.57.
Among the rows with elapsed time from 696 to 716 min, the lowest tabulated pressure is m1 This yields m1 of 3.41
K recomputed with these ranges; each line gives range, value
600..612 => 3.37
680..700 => 3.44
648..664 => 3.22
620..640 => 3.48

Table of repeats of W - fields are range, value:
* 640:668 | 3.64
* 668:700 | 3.69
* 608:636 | 3.6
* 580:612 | 3.53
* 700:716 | 3.78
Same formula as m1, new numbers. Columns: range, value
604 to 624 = 3.21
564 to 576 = 3.45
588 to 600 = 3.2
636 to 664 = 3.08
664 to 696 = 2.72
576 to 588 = 3.24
